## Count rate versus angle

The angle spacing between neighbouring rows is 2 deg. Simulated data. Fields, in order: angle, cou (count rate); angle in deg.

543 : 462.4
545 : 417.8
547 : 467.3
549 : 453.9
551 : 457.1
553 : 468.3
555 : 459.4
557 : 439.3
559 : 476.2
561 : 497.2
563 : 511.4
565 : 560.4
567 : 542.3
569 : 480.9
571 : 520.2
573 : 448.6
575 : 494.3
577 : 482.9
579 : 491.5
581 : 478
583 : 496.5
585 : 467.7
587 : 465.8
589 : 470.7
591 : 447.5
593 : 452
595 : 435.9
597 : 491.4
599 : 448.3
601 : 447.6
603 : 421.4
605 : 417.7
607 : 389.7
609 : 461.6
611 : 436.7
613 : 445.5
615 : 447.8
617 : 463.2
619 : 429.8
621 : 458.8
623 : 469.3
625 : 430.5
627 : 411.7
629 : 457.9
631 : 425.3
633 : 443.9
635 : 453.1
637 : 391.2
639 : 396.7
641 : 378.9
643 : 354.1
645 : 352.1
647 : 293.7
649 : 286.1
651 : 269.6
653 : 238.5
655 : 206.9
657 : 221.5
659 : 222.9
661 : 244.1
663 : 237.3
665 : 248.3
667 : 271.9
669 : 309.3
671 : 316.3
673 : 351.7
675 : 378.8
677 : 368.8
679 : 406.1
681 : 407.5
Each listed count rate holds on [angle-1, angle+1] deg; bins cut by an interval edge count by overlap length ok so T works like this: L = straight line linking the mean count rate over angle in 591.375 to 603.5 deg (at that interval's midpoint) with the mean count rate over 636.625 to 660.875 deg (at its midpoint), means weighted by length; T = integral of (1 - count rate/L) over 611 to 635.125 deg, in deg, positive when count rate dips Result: -4.6 deg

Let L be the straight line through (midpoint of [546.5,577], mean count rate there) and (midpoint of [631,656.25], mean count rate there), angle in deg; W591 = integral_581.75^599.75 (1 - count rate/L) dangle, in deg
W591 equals -1.3 deg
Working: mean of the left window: 485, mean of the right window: 341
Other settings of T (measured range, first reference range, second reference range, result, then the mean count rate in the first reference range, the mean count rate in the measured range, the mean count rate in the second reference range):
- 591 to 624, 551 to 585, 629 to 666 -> -3.42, 489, 445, 319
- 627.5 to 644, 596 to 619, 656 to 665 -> -4.05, 442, 413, 233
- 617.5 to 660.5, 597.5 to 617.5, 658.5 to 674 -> -0.56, 439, 361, 277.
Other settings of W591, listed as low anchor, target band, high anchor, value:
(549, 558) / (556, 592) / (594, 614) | -3.05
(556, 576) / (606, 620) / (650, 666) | -2.93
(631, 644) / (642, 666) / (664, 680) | 6.89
